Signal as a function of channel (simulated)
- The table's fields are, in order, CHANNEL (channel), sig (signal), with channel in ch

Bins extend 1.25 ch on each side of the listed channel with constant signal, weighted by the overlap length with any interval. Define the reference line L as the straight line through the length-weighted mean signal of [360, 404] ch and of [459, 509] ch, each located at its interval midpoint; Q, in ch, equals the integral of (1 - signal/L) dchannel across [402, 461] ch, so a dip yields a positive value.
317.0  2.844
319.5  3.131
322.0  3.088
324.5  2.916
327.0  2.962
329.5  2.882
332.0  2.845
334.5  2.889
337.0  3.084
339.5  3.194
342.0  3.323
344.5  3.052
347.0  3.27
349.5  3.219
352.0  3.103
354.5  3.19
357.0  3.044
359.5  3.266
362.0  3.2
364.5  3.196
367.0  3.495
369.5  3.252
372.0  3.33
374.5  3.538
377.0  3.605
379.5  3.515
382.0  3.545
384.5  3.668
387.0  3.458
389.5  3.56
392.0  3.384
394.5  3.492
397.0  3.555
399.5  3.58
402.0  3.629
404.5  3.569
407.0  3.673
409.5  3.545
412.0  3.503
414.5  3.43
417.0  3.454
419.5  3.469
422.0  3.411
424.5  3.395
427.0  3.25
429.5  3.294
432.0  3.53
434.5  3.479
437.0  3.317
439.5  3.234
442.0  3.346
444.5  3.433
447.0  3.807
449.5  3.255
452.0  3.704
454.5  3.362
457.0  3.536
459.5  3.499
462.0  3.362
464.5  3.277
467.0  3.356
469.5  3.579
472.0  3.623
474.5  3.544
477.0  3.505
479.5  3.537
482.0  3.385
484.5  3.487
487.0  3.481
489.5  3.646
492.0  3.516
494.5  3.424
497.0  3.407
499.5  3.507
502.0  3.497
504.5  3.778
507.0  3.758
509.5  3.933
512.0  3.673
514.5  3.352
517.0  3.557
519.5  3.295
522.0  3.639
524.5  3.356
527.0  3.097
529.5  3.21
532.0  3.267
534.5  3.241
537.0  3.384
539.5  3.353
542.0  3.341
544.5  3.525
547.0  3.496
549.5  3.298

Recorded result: 0.5 ch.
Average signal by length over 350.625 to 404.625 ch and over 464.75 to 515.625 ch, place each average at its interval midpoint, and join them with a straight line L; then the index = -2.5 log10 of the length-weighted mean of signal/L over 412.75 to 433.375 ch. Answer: 0.02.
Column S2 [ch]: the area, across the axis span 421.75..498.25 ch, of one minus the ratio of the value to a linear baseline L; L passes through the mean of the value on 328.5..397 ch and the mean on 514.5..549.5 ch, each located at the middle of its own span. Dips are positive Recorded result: -2.8 ch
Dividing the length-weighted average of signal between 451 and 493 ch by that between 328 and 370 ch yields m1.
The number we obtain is 1.11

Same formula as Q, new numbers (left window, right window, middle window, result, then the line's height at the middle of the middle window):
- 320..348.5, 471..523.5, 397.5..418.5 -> -1.7 ch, 3.28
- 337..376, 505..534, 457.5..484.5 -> -0.5 ch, 3.4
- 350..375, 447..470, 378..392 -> -1.0 ch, 3.3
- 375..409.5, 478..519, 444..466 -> 0.5 ch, 3.55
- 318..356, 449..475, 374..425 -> -4.0 ch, 3.27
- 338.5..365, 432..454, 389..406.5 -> -1.2 ch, 3.32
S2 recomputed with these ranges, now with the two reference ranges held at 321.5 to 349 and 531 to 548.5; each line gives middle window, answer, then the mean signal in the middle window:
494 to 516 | -1.9 ch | 3.6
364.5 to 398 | -3.8 ch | 3.48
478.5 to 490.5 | -0.8 ch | 3.5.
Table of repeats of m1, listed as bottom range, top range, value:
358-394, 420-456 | 1.00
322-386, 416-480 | 1.07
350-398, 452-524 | 1.04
